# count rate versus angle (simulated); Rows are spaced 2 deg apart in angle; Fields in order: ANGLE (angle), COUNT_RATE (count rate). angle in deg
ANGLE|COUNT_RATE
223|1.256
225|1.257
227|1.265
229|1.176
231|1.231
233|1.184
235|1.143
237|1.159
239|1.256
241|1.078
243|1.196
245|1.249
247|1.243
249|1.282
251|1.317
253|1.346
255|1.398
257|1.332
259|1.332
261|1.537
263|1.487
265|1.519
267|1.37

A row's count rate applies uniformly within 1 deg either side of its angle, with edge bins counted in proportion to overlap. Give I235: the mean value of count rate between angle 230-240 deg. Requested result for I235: 1.19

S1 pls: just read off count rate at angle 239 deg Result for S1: 1.256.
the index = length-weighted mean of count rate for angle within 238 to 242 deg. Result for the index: 1.17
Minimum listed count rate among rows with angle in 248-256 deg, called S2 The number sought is 1.282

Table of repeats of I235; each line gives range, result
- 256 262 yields 1.4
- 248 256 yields 1.34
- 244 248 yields 1.25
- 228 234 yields 1.2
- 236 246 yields 1.19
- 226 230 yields 1.22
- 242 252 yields 1.26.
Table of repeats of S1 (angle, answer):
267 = 1.37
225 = 1.257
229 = 1.176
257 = 1.332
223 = 1.256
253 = 1.346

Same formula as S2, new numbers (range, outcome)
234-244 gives 1.078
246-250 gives 1.243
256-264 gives 1.332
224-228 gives 1.257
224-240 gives 1.143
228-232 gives 1.176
